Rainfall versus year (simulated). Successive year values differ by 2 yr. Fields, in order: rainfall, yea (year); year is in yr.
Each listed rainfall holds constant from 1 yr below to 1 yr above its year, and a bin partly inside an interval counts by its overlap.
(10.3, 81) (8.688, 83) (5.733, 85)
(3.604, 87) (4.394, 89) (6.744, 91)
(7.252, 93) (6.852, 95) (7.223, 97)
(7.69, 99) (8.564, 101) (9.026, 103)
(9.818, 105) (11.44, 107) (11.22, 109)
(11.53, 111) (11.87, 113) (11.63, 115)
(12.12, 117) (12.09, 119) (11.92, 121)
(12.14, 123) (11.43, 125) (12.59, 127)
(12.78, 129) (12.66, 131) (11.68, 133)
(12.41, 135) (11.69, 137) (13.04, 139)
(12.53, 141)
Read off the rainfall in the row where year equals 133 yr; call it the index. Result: 11.68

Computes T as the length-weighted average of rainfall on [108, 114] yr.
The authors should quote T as 11.5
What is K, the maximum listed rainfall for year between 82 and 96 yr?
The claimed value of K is 8.688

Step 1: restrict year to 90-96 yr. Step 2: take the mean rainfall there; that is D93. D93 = 6.95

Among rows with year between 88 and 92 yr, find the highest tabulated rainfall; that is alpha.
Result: 6.744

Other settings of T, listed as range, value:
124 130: 12.3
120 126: 11.8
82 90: 5.6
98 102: 8.13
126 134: 12.4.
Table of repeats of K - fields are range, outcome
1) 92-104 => 9.026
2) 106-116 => 11.87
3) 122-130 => 12.78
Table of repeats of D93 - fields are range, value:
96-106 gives 8.46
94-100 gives 7.25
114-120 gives 11.9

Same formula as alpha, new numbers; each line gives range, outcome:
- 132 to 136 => 12.41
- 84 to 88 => 5.733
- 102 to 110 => 11.44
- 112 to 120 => 12.12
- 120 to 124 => 12.14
